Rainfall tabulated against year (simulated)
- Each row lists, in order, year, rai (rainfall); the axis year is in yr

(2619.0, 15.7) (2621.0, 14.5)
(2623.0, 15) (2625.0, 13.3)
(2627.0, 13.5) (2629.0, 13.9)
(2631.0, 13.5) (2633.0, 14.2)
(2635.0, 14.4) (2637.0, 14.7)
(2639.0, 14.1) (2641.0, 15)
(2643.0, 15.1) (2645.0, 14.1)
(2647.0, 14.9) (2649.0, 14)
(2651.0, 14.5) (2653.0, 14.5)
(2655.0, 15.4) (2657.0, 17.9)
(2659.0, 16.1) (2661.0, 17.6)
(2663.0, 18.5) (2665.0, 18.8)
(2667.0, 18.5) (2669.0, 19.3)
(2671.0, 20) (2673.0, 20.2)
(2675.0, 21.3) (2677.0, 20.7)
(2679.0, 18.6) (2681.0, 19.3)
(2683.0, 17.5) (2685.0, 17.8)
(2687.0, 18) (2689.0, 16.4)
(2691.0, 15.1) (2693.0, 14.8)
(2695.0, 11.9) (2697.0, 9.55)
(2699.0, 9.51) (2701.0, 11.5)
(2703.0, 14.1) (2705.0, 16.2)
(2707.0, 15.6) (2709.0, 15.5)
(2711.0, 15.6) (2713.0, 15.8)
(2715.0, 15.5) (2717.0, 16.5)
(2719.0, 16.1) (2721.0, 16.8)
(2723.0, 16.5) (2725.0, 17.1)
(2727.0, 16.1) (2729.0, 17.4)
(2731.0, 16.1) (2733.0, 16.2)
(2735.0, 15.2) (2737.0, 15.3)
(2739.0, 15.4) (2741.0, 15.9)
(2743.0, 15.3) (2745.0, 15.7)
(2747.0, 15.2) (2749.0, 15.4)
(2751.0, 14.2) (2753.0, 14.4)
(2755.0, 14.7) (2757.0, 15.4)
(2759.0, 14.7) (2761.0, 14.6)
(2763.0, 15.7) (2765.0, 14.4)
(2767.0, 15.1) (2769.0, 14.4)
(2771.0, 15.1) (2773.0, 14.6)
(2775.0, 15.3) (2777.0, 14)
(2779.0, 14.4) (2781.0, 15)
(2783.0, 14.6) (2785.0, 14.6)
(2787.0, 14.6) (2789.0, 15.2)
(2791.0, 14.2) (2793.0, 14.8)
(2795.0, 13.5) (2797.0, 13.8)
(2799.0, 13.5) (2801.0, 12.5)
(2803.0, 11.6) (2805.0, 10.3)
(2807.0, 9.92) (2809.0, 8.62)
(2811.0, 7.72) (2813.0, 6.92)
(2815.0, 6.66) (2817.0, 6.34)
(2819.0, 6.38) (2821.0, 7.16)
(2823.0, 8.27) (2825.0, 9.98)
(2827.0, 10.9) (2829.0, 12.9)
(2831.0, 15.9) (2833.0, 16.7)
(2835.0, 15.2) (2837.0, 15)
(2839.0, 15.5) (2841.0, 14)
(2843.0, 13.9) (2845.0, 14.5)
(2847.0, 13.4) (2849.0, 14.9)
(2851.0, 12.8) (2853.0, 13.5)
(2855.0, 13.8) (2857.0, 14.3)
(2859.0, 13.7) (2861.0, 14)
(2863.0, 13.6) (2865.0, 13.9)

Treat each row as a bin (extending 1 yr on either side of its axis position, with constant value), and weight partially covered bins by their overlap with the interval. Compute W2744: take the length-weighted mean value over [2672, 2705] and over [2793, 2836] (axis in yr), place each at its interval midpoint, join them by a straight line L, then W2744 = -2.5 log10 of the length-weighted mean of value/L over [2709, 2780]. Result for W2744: -0.13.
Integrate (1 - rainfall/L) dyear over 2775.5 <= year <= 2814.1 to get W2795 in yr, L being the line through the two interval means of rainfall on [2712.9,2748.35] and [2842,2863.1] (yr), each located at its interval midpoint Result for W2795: 5.9 yr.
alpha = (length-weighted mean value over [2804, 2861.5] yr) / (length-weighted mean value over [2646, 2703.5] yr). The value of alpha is 0.72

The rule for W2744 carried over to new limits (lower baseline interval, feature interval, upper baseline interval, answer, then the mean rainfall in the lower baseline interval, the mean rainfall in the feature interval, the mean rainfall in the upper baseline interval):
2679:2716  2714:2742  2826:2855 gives -0.09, 15.1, 16.2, 14.2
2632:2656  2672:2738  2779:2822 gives -0.20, 14.6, 16.1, 11.4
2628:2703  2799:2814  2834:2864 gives 0.42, 16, 9.91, 14.1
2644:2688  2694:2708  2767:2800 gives 0.30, 17.6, 12.6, 14.5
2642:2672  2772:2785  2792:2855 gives -0.12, 16.6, 14.6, 11.9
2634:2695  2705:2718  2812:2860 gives -0.02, 16.8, 15.8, 12.2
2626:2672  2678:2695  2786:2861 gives -0.13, 15.8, 16.9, 12.3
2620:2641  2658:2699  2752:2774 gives -0.20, 14.2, 17.3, 14.8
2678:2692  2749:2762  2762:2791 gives 0.05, 17.5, 14.7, 14.8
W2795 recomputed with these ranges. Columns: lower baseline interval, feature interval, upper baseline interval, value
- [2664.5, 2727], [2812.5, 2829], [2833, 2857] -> 7.3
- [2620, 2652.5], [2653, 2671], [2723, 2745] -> -3.6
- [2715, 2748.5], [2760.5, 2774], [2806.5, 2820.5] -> -2.8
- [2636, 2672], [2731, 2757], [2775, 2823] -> -3.7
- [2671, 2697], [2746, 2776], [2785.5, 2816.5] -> -3.0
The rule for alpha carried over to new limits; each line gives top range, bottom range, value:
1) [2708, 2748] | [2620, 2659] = 1.09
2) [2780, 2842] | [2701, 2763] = 0.77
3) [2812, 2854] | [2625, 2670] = 0.77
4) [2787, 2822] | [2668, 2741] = 0.66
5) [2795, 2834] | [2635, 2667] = 0.66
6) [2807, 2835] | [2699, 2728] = 0.63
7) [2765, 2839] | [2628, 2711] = 0.78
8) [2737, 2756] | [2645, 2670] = 0.91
